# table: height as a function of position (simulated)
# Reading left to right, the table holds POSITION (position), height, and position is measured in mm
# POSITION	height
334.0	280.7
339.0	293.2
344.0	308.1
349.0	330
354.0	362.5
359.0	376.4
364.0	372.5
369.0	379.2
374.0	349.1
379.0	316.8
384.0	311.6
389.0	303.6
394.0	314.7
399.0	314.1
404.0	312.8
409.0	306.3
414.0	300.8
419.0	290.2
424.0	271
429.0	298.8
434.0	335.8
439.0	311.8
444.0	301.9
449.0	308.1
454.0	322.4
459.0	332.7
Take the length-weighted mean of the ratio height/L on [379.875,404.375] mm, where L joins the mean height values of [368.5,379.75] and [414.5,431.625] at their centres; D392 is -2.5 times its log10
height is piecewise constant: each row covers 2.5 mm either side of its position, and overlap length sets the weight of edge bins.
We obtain 0.05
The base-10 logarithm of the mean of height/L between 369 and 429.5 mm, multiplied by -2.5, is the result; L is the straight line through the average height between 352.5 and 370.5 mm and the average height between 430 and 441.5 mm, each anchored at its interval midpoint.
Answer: 0.12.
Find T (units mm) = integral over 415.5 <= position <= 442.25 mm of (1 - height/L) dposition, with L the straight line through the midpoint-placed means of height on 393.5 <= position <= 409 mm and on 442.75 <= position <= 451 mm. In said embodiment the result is 0.57 mm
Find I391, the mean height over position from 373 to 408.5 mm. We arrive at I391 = 316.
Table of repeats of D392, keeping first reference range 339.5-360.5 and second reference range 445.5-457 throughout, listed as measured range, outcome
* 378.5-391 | 0.07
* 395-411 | 0.05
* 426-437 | 0.01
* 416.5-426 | 0.15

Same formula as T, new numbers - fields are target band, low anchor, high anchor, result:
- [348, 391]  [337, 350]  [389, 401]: -4.9 mm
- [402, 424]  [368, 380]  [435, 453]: 1.9 mm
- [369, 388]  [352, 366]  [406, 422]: 0.8 mm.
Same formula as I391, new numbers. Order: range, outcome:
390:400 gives 313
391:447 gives 305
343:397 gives 339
